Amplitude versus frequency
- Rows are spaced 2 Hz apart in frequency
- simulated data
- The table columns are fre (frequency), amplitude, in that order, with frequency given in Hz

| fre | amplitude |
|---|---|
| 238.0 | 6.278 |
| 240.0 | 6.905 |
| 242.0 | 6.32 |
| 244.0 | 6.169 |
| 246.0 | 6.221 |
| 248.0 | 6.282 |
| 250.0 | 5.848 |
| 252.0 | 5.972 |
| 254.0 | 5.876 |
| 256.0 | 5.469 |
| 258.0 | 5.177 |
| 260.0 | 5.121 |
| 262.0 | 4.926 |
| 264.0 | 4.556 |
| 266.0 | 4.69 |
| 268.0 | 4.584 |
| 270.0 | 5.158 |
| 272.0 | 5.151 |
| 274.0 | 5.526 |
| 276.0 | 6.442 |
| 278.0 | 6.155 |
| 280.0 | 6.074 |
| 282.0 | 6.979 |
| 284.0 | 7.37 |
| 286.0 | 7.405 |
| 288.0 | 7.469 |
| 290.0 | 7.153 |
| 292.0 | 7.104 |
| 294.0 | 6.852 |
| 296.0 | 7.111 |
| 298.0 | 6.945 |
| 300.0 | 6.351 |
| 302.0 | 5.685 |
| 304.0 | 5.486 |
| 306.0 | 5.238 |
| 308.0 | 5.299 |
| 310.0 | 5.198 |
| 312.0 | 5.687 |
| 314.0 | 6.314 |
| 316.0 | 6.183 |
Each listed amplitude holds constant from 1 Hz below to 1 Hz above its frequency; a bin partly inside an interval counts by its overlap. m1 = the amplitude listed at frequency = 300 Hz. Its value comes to 6.351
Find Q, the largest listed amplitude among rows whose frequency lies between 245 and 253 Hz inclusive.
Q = 6.282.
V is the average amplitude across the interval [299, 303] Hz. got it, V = 6.02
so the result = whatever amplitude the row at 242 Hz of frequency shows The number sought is 6.32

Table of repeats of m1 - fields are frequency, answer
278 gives 6.155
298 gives 6.945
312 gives 5.687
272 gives 5.151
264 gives 4.556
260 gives 5.121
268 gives 4.584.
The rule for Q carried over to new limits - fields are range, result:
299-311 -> 6.351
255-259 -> 5.469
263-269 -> 4.69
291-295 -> 7.104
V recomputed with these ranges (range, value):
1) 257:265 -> 4.95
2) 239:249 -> 6.38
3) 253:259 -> 5.51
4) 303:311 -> 5.31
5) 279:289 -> 7.06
